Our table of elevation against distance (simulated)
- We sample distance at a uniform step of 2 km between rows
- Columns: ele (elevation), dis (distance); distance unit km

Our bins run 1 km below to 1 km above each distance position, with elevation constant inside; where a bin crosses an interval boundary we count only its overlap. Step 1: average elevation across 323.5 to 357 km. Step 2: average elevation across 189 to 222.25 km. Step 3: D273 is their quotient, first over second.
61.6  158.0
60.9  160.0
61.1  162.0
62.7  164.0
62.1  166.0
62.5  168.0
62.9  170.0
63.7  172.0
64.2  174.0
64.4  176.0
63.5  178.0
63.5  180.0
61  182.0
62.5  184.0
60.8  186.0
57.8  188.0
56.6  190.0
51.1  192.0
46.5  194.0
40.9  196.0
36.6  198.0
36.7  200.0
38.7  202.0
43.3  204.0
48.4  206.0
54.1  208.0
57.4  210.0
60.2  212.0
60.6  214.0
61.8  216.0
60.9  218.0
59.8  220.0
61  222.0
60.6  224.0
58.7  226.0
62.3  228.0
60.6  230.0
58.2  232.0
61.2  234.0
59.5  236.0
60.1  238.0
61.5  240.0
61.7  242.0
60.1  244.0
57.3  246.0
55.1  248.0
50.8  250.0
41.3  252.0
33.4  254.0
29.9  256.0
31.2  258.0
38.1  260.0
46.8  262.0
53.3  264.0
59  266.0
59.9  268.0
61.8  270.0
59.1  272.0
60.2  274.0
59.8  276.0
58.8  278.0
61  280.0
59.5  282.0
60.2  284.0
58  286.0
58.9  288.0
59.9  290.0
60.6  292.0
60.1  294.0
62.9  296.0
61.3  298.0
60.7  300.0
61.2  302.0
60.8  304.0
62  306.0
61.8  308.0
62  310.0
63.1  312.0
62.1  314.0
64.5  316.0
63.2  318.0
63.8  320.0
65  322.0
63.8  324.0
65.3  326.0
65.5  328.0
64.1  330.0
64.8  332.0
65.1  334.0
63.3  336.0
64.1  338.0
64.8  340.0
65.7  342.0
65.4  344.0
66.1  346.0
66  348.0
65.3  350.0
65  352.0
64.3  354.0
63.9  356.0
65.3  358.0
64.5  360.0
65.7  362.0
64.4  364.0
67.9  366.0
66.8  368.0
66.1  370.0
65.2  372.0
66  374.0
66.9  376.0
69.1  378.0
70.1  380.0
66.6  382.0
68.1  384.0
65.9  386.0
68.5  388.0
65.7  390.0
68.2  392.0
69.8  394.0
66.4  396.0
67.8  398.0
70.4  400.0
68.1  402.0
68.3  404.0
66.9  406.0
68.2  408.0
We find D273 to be 1.27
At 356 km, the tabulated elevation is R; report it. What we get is 63.9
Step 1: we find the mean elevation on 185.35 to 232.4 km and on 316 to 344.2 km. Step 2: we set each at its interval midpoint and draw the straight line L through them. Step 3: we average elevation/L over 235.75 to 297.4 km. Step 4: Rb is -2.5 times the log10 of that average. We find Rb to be 0.08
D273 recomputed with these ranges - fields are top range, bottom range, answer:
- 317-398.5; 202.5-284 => 1.19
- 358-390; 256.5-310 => 1.16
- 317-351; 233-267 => 1.28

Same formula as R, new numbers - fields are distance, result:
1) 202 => 38.7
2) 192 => 51.1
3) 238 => 60.1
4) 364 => 64.4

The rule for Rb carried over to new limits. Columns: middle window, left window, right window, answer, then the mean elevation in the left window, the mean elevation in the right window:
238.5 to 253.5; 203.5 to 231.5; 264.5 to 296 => 0.077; 58.1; 59.8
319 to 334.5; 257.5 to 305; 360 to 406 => -0.048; 57.5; 67.3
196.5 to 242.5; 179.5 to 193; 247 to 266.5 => -0.091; 58.9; 43.5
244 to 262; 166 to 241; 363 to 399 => 0.347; 56.9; 67.2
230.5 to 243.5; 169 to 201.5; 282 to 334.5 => -0.037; 55.5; 62.3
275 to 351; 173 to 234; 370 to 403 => 0.005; 55.8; 67.6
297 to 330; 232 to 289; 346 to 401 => -0.050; 54.3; 66.7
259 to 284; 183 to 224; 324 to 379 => 0.040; 53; 65.4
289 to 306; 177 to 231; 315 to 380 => 0.013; 55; 65.3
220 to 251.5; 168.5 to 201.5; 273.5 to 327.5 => -0.014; 55.6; 61.5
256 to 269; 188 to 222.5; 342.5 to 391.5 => 0.213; 51.5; 66.2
